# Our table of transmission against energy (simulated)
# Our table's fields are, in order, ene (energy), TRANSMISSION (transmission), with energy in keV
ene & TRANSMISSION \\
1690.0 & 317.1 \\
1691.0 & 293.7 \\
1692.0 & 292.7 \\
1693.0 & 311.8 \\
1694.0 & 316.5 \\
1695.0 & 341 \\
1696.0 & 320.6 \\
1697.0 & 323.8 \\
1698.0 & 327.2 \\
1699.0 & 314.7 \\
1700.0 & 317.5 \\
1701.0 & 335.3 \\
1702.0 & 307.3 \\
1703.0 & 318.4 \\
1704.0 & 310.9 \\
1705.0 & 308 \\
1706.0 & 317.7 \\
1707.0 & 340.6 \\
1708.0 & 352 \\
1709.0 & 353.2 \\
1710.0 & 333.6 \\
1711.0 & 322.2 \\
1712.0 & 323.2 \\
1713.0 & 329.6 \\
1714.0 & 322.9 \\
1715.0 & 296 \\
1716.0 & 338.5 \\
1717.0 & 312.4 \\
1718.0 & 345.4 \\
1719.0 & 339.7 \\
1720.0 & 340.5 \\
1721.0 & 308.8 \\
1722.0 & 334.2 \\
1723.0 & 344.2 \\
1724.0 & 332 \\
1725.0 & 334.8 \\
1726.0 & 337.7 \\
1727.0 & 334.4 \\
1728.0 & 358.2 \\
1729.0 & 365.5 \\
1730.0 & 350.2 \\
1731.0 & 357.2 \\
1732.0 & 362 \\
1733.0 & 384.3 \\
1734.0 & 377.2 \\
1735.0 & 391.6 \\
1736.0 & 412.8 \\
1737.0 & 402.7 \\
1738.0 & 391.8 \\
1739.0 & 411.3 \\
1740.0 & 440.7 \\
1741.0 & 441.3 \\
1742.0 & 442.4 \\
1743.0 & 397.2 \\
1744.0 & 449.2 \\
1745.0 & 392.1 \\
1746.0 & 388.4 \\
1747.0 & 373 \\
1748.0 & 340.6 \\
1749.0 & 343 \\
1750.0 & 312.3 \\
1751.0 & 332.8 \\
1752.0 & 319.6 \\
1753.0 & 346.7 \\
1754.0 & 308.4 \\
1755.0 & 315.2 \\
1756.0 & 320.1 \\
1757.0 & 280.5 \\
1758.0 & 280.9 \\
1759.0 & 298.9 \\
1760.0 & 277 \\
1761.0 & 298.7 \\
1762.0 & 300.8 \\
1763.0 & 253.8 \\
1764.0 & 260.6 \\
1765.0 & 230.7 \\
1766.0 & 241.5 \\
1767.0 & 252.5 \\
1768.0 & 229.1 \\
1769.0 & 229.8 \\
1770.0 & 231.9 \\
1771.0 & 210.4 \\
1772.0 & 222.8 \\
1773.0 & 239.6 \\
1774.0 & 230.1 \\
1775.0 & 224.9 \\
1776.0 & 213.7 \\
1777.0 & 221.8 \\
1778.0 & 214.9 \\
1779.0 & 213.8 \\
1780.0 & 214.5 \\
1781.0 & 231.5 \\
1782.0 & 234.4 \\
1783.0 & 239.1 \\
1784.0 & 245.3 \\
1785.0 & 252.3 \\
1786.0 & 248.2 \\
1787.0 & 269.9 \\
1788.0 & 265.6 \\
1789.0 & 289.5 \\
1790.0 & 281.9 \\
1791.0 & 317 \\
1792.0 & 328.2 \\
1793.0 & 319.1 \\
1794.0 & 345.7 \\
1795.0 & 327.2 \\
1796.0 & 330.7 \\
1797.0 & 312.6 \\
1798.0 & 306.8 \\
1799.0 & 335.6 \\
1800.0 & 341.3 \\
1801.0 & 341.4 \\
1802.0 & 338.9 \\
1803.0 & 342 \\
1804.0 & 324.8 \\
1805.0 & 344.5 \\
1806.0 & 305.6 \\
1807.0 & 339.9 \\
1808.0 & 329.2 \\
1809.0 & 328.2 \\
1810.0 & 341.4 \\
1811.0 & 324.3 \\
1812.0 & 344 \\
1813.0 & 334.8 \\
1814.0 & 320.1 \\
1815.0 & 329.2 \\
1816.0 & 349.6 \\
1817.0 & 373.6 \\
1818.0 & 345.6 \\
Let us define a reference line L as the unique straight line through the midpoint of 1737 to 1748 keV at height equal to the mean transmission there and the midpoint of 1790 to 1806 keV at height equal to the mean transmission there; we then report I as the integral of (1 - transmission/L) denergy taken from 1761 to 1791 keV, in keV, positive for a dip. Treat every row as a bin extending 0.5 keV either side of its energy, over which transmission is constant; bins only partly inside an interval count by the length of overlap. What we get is 9.7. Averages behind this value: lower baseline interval 409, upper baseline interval 328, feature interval 243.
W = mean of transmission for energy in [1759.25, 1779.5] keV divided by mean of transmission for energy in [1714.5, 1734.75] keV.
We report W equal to 0.7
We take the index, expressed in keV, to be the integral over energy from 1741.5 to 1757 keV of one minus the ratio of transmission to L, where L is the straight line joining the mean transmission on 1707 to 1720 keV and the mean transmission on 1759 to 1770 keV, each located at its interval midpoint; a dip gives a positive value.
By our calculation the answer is -4.2 keV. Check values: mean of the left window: 331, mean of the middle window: 356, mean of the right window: 258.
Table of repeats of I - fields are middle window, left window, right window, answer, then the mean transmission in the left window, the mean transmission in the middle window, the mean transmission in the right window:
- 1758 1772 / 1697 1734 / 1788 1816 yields 3.2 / 334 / 255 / 326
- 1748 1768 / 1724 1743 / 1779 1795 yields 2.4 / 382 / 293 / 272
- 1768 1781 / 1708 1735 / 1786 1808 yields 4.1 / 341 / 223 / 318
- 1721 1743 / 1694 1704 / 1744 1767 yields -4.2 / 322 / 375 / 312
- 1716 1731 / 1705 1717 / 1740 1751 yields 0.5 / 328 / 339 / 388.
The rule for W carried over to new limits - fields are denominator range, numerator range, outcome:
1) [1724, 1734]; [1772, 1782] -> 0.63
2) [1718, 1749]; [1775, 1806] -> 0.76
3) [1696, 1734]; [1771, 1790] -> 0.71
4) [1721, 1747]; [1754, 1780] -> 0.66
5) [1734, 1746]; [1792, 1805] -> 0.80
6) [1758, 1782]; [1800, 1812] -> 1.38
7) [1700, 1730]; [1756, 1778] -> 0.75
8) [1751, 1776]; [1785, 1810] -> 1.18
